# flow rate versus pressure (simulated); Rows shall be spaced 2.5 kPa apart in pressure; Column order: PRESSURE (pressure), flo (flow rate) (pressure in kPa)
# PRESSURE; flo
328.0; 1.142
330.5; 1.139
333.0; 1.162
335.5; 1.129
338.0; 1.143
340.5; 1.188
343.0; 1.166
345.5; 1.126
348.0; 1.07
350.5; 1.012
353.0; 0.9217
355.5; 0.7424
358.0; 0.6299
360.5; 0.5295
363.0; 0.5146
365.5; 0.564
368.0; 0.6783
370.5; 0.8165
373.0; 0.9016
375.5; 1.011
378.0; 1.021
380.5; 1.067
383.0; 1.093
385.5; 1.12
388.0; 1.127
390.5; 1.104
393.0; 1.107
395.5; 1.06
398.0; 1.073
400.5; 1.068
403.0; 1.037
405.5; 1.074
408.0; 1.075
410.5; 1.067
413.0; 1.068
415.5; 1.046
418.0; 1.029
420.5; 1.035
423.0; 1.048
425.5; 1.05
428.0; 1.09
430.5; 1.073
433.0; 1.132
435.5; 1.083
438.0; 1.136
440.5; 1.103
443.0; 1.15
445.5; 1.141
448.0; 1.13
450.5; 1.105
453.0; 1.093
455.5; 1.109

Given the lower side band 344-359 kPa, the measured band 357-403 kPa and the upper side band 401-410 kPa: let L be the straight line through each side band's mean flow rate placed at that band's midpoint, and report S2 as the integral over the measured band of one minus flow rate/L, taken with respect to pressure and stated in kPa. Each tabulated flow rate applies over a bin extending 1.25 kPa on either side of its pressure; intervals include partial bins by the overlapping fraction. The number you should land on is 3.8 kPa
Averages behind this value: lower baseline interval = 0.926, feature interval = 0.921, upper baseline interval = 1.06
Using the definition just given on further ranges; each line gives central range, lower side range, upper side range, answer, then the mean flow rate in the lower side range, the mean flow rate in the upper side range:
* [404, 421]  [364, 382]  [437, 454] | -0.9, 0.864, 1.12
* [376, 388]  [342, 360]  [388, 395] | -0.1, 0.932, 1.1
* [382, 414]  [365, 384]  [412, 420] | -3.2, 0.904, 1.05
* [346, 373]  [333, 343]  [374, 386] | 8.3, 1.16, 1.06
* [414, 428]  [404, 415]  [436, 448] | 0.6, 1.07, 1.13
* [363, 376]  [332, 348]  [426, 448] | 4.4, 1.15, 1.11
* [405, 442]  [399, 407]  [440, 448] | 0.8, 1.06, 1.13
